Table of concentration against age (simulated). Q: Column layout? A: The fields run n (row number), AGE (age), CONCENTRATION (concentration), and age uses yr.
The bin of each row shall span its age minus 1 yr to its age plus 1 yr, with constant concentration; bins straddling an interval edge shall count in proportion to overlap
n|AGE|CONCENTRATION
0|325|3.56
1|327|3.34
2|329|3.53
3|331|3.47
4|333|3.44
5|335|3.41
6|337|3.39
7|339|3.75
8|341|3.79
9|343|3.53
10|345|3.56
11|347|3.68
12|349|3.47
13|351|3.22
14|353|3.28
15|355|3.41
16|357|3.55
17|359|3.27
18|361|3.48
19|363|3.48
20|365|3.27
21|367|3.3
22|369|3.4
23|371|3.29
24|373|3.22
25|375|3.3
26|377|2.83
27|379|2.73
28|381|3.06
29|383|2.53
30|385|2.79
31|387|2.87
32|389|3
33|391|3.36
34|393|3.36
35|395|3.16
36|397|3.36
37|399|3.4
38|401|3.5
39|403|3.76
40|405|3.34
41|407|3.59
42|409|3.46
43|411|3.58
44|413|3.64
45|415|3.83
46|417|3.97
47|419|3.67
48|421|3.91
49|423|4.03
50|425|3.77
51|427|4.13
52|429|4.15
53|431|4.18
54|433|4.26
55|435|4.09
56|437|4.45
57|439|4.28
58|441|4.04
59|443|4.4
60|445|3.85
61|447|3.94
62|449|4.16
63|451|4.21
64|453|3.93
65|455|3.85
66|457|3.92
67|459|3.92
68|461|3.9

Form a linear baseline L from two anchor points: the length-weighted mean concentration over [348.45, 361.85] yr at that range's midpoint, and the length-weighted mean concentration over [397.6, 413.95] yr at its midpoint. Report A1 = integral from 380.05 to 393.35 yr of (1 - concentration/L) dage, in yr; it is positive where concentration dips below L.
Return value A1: 1.9 yr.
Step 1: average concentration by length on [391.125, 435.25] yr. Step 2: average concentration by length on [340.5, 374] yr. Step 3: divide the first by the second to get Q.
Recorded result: 1.1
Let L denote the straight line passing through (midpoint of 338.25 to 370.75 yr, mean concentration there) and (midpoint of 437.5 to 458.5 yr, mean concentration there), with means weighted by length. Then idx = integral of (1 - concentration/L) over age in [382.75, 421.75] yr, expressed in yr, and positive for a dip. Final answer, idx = 3.7 yr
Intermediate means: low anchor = 3.46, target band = 3.42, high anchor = 4.06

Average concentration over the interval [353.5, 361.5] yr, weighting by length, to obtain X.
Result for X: 3.42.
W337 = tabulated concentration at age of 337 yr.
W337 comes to 3.39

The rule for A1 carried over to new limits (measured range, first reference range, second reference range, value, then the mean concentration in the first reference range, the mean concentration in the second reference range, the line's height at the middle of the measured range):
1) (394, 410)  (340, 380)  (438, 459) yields 1.0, 3.35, 4.05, 3.68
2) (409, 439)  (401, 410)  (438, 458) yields -1.6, 3.53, 4.06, 3.76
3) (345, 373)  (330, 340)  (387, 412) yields 0.5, 3.49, 3.38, 3.45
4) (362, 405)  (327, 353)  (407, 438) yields 6.2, 3.5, 3.93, 3.73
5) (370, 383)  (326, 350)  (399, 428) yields 2.1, 3.53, 3.72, 3.62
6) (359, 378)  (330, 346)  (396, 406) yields 1.2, 3.54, 3.47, 3.51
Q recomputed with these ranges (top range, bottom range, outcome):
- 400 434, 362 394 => 1.22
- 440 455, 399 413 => 1.15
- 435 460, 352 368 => 1.21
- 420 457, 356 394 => 1.29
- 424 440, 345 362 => 1.21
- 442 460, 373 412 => 1.25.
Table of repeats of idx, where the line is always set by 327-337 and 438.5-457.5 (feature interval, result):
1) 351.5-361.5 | 0.53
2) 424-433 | -0.29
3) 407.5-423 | 0.58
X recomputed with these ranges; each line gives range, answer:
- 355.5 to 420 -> 3.32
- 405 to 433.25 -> 3.84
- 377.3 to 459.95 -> 3.69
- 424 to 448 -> 4.13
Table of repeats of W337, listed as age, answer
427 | 4.13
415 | 3.83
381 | 3.06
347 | 3.68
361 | 3.48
